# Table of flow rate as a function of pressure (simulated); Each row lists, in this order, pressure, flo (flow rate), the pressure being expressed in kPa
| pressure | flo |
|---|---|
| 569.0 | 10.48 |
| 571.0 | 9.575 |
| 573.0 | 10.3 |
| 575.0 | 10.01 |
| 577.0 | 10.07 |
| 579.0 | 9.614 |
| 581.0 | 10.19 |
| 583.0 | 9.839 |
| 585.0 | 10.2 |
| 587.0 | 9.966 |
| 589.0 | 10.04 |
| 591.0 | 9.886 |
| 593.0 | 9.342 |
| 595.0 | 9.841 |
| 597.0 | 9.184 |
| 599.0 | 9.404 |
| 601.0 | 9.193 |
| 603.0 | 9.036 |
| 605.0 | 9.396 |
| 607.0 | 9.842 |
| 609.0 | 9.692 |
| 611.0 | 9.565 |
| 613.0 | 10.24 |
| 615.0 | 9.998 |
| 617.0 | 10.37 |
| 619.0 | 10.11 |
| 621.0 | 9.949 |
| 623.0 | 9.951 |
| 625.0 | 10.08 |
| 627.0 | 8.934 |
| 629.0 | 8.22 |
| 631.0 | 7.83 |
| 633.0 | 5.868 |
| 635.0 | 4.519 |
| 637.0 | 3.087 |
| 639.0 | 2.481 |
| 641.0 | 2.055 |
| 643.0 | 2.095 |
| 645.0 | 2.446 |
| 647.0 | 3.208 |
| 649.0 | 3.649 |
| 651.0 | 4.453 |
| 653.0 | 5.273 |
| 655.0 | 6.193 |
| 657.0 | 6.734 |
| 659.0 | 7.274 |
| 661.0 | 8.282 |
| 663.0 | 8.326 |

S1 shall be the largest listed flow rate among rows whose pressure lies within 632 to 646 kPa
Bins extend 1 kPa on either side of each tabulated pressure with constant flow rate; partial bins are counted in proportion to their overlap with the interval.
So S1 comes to 5.868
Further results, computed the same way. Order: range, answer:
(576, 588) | 10.2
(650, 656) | 6.193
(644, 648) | 3.208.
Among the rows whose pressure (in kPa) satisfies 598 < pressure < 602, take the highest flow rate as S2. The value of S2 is 9.404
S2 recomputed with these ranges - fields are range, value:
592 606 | 9.841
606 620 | 10.37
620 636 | 10.08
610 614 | 10.24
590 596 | 9.886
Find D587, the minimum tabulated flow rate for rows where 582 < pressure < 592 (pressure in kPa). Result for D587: 9.839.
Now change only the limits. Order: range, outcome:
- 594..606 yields 9.036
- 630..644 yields 2.055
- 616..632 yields 7.83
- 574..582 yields 9.614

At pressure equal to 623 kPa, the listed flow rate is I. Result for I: 9.951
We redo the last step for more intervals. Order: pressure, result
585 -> 10.2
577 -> 10.07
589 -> 10.04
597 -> 9.184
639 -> 2.481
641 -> 2.055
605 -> 9.396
